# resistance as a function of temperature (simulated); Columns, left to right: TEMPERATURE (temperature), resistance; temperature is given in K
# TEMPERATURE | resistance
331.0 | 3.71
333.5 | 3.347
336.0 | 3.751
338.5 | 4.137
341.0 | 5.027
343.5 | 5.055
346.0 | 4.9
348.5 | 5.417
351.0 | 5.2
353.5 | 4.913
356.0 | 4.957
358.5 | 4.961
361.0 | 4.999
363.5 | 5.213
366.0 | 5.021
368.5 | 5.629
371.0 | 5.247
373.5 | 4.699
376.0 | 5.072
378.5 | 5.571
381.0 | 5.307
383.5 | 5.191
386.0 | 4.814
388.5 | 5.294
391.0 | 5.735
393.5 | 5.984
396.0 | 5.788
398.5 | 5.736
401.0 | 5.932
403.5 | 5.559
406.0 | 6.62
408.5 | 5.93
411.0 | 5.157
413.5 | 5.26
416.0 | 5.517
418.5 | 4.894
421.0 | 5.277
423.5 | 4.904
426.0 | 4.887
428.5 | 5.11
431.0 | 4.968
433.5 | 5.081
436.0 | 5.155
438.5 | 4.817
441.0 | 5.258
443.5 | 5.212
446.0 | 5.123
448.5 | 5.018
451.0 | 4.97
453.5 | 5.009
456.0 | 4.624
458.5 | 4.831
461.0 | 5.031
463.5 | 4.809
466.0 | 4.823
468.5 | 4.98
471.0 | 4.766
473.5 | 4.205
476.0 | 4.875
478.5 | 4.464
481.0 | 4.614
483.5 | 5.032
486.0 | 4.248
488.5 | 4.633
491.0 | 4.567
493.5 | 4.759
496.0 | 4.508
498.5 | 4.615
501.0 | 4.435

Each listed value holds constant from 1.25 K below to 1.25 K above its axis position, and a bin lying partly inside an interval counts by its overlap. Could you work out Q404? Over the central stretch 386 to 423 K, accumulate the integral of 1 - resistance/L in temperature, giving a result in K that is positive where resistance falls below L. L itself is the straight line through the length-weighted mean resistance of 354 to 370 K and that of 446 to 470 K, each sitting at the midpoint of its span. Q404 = -4.05 K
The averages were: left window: 5.12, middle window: 5.58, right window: 4.91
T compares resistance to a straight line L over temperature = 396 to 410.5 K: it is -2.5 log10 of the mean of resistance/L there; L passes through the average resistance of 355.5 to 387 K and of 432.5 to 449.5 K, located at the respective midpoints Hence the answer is -0.15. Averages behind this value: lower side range 5.14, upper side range 5.1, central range 5.9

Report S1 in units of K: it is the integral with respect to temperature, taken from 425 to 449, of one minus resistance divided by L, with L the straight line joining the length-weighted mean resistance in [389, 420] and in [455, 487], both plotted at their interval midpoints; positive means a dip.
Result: 0.6 K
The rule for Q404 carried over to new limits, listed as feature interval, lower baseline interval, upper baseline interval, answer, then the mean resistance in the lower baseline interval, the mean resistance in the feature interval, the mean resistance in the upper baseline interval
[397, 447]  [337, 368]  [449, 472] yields -4.1 K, 4.99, 5.32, 4.88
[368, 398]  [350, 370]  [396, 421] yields -0.1 K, 5.11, 5.36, 5.61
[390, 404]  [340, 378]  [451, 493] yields -2.3 K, 5.1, 5.8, 4.73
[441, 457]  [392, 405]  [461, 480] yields 0.1 K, 5.81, 5.02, 4.72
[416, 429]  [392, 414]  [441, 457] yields 1.0 K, 5.79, 5.06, 5.02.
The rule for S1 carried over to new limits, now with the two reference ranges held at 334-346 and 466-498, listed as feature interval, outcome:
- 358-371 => -2.0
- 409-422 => -2.0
